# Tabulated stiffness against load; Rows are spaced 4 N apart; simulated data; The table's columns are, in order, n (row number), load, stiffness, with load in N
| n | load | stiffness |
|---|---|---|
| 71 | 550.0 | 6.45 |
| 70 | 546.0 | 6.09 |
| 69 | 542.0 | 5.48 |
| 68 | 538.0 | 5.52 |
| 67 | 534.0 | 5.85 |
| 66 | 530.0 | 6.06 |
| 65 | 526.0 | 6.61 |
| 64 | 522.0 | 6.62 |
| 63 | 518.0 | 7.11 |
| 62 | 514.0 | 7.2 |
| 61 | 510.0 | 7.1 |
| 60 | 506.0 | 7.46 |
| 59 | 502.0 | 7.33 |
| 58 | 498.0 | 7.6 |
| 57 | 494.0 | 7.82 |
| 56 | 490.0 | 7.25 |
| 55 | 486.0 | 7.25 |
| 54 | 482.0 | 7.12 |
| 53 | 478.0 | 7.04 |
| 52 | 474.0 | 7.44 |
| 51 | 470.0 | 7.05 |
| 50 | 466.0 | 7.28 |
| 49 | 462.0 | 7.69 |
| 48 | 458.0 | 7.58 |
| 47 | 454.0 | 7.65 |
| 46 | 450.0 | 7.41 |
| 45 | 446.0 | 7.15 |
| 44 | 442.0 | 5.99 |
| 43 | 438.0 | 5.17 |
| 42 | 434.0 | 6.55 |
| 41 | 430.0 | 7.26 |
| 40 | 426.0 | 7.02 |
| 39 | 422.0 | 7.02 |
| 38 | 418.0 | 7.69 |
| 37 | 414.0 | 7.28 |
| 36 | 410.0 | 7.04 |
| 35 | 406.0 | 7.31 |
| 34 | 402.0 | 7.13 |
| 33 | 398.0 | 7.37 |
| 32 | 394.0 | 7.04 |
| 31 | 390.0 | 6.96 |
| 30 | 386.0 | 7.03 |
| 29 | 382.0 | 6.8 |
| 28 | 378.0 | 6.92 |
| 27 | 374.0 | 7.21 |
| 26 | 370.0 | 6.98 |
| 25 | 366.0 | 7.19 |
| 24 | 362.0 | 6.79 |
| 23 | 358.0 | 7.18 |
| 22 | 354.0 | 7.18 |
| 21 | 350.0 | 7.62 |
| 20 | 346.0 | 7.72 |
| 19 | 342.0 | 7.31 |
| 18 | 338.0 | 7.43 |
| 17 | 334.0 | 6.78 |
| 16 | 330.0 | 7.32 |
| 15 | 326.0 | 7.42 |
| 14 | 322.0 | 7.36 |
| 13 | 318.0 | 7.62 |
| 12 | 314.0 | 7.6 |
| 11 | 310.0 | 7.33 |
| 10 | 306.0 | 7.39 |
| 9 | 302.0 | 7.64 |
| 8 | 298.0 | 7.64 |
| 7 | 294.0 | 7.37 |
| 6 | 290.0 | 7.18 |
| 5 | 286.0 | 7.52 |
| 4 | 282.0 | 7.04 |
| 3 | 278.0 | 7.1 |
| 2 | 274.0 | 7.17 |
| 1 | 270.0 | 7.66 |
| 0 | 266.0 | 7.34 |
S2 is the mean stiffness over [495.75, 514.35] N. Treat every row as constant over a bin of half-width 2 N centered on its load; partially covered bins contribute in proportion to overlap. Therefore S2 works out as 7.36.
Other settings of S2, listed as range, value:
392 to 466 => 7.08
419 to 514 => 7.15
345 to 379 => 7.19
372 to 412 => 7.08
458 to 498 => 7.35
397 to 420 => 7.3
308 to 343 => 7.35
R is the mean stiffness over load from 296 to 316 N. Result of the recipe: 7.52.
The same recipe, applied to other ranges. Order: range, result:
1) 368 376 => 7.1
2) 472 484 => 7.2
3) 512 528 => 6.88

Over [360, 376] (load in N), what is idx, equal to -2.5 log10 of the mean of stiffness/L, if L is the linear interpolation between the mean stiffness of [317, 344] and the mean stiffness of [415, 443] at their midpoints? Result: 0.006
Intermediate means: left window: 7.31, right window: 6.72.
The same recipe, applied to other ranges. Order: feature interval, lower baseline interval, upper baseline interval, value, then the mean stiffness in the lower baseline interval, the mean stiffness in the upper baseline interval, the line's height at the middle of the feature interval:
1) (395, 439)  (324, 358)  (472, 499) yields 0.048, 7.34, 7.35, 7.34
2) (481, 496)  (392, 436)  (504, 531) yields -0.060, 7.16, 6.91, 6.98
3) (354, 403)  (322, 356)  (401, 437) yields 0.025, 7.35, 7.09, 7.22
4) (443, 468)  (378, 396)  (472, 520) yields -0.033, 6.95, 7.31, 7.18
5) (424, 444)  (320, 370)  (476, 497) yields 0.142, 7.26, 7.31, 7.29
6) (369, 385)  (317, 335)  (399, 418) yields 0.045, 7.31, 7.25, 7.27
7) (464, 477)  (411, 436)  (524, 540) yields -0.093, 7.13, 6.01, 6.65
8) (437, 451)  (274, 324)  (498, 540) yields 0.082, 7.39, 6.73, 6.95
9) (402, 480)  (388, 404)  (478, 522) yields 0.016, 7.12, 7.28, 7.19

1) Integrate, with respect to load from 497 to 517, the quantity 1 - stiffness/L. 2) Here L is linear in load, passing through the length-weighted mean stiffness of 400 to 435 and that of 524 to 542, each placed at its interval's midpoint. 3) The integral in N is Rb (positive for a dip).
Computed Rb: -3.50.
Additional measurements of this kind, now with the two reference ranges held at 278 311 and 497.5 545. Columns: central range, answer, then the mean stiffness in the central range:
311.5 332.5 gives -0.5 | 7.44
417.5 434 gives -0.4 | 7.12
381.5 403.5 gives -0.1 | 7.07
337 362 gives -0.6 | 7.36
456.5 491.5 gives -2.7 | 7.3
